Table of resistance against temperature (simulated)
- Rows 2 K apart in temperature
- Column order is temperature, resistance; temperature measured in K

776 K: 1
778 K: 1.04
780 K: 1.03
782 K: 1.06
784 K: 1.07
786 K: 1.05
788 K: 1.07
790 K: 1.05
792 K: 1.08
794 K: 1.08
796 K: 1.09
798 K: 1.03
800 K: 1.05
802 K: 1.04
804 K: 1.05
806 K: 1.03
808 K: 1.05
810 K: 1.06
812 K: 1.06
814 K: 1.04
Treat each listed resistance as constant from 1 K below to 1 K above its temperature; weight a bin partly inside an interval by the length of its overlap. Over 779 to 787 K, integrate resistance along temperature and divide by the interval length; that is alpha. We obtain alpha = 1.05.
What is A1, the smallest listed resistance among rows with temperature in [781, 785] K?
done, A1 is 1.06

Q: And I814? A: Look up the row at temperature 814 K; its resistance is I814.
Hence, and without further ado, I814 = 1.04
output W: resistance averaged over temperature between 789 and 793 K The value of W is 1.06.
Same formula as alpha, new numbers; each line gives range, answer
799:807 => 1.04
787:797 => 1.07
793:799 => 1.07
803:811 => 1.05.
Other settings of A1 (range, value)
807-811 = 1.05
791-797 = 1.08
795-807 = 1.03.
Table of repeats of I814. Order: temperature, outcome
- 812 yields 1.06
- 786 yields 1.05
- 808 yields 1.05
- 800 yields 1.05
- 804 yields 1.05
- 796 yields 1.09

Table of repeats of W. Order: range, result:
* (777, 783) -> 1.04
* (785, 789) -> 1.06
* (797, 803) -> 1.04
